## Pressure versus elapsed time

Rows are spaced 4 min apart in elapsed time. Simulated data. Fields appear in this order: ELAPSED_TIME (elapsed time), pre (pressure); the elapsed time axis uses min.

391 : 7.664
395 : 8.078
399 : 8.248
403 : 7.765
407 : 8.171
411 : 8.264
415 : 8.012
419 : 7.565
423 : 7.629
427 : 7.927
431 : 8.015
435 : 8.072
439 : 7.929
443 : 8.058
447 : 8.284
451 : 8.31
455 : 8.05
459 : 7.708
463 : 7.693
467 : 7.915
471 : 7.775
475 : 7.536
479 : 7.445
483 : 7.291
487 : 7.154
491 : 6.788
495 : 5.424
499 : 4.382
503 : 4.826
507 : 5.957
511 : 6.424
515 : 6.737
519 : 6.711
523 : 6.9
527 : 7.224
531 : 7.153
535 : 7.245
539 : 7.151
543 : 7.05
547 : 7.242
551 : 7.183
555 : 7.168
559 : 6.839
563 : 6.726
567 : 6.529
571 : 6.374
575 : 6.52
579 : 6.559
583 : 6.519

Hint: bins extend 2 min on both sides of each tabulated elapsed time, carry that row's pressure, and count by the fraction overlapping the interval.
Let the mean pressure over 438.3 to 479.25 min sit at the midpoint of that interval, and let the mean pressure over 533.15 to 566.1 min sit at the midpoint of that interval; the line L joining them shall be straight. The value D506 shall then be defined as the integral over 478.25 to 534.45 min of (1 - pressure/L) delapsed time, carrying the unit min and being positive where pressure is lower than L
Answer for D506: 7.5 min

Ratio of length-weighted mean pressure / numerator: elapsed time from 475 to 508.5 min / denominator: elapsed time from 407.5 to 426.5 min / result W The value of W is 0.79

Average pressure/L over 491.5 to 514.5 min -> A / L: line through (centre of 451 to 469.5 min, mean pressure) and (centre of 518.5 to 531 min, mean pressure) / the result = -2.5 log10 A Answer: 0.29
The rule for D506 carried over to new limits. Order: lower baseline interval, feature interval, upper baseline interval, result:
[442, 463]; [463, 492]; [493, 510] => -3.8 min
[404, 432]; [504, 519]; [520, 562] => 2.0 min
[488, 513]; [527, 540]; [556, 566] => -1.9 min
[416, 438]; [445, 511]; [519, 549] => 4.4 min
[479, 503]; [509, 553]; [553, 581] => -3.8 min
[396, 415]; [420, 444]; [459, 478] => 0.1 min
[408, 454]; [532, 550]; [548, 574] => -0.5 min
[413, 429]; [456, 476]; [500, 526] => -2.1 min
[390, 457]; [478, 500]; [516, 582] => 2.9 min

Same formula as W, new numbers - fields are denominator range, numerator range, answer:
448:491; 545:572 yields 0.90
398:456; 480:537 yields 0.81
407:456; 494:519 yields 0.71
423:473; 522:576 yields 0.87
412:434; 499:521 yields 0.76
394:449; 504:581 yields 0.85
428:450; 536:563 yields 0.88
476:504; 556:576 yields 1.06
